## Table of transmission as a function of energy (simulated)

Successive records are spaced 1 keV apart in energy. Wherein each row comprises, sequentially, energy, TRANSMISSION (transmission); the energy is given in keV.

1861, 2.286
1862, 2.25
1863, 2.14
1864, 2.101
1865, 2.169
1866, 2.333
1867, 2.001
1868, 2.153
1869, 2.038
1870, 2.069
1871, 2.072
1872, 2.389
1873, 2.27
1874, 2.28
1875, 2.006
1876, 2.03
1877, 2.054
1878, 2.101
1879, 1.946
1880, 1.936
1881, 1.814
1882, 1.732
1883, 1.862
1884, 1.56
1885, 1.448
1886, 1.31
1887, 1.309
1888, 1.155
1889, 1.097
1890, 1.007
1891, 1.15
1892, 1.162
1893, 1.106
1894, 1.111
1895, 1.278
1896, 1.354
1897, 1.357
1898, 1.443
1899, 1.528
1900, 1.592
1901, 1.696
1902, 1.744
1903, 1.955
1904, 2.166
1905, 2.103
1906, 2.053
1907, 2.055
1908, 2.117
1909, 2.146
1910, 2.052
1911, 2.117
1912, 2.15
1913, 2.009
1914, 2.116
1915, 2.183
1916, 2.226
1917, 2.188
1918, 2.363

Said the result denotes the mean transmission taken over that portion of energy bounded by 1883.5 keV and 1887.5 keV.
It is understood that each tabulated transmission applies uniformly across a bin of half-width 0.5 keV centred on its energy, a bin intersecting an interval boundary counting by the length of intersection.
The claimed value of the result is 1.41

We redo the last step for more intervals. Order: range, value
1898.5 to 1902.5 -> 1.64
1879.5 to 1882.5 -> 1.83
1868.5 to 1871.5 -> 2.06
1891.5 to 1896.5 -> 1.2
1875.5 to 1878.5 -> 2.06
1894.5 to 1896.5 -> 1.32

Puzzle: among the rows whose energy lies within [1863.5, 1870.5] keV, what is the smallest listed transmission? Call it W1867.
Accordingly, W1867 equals 2.001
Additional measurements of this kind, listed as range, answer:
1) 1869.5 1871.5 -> 2.069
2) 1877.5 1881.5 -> 1.814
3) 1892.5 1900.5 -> 1.106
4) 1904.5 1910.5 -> 2.052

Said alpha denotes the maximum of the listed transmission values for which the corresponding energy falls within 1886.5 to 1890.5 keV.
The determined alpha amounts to 1.309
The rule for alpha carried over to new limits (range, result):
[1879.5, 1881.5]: 1.936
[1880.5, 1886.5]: 1.862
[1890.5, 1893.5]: 1.162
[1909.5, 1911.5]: 2.117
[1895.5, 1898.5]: 1.443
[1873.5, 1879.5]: 2.28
